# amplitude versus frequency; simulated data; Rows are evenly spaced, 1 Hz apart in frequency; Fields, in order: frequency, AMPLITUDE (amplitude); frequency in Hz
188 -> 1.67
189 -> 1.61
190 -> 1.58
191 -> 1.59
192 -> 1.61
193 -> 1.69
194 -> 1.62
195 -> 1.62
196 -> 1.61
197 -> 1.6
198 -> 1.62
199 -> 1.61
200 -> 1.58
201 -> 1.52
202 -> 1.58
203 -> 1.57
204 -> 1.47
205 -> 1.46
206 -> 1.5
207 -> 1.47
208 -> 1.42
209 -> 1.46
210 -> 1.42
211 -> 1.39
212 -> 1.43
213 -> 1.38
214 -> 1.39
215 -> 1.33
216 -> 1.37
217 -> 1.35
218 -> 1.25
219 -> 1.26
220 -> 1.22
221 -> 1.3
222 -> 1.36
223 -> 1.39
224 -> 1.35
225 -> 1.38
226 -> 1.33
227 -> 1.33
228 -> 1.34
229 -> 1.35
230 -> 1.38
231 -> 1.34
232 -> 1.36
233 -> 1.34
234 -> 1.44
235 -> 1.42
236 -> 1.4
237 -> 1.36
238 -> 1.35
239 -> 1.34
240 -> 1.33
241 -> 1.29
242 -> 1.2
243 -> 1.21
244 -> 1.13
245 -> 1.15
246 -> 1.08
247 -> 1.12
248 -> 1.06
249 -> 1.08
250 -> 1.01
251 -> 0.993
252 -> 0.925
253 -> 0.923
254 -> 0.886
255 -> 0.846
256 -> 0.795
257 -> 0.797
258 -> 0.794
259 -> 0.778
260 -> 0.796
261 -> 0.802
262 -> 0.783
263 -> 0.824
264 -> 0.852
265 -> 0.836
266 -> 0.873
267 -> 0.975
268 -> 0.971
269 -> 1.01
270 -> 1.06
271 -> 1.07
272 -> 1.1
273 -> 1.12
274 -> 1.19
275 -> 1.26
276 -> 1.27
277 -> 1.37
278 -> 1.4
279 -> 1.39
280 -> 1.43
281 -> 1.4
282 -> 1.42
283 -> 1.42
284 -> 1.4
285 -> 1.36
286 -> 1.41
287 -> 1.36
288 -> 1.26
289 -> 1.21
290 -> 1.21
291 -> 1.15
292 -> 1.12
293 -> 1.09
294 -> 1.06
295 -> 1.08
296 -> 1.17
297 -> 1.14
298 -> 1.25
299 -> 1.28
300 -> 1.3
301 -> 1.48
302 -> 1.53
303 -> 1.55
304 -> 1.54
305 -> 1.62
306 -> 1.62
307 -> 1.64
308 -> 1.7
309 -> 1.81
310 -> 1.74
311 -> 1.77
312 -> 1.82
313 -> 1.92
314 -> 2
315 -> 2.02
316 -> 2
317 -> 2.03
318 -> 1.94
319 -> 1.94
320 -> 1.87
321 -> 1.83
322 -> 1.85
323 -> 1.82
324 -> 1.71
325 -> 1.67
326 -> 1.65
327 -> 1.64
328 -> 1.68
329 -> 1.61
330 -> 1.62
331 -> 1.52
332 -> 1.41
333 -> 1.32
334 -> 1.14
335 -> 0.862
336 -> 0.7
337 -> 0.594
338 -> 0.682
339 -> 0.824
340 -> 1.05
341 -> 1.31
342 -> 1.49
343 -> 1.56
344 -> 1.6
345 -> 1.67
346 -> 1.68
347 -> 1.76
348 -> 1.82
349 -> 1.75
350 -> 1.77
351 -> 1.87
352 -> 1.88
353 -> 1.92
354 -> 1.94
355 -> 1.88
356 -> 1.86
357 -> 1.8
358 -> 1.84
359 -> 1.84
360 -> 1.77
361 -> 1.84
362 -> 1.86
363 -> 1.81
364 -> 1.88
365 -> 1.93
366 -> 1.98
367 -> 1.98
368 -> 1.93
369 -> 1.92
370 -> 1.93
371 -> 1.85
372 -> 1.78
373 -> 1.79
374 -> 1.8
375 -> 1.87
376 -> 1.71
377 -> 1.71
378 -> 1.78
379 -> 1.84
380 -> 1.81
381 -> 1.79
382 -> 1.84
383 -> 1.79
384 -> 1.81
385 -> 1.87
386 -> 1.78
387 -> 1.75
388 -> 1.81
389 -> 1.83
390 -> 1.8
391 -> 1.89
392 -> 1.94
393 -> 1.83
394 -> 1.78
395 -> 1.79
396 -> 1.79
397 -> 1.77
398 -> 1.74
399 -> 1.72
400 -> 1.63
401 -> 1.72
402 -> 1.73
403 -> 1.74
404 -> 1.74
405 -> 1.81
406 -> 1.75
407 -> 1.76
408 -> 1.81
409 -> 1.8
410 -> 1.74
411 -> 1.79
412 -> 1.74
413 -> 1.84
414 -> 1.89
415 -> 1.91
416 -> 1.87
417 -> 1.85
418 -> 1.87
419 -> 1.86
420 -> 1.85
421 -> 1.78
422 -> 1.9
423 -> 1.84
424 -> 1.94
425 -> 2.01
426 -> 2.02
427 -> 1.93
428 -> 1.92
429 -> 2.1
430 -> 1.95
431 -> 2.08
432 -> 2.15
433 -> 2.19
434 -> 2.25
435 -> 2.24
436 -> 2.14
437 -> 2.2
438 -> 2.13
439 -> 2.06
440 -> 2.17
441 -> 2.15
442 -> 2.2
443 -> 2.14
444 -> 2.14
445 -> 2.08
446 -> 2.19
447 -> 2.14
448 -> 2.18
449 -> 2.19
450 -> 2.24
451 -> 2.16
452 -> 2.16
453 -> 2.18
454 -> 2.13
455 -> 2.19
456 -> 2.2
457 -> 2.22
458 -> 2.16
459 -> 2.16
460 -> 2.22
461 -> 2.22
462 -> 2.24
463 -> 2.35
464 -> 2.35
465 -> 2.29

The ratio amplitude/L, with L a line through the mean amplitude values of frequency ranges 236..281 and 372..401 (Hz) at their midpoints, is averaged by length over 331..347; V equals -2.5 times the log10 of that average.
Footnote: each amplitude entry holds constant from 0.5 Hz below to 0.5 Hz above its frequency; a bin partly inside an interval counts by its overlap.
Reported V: 0.24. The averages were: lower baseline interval 1.07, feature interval 1.22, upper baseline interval 1.79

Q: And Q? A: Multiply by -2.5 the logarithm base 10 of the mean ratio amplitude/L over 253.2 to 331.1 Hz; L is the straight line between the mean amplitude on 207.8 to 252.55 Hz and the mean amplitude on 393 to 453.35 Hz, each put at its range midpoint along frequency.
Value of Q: 0.12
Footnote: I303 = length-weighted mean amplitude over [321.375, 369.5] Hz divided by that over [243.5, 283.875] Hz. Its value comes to 1.5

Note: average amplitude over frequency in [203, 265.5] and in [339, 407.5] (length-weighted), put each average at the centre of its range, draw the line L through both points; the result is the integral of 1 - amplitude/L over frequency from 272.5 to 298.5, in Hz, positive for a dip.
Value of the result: 2.7 Hz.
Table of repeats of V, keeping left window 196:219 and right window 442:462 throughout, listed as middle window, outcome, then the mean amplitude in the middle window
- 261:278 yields 0.50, 1.04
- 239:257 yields 0.43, 1.06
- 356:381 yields 0.05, 1.84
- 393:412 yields 0.16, 1.76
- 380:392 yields 0.09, 1.82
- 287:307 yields 0.30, 1.31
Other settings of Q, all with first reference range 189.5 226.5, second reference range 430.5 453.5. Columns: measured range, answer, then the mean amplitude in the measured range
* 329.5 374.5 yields 0.17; 1.62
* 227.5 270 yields 0.41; 1.08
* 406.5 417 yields 0.14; 1.82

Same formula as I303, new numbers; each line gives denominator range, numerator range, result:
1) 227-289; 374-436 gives 1.61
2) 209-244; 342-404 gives 1.35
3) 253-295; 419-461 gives 1.91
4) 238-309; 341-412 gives 1.53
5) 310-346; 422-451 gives 1.36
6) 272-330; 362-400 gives 1.20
